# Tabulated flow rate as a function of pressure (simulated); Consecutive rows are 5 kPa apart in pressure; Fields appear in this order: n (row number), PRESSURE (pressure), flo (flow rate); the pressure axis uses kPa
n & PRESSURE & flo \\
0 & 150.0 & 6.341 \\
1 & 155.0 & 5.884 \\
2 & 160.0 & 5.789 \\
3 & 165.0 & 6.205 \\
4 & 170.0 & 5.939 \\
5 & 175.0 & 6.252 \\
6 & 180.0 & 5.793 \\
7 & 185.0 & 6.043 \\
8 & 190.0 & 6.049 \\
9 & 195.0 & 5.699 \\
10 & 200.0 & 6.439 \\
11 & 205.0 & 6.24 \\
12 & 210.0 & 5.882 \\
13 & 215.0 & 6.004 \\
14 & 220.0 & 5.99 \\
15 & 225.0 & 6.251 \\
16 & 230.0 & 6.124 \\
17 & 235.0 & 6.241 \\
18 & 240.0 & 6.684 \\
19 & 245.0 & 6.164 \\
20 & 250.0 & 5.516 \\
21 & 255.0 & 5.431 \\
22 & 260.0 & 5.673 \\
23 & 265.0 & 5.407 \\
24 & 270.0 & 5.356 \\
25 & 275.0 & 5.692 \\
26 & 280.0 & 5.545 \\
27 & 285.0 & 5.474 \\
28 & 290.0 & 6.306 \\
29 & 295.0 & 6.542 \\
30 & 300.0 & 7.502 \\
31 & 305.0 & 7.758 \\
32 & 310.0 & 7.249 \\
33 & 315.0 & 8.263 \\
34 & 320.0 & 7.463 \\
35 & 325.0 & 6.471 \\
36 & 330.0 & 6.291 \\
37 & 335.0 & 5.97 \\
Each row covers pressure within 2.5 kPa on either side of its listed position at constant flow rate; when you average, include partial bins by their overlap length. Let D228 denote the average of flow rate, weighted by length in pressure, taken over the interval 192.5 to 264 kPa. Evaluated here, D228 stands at 6.01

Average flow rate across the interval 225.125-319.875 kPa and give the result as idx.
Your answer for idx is 6.3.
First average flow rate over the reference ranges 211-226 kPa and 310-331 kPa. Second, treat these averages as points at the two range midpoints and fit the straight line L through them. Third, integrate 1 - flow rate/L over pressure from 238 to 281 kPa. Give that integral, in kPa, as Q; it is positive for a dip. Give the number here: 5.2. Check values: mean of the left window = 6.04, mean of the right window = 7.2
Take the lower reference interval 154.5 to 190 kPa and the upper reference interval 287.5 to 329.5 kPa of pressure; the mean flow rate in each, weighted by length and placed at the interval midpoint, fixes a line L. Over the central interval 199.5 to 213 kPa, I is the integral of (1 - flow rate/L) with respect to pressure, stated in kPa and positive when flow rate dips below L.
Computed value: 0.3 kPa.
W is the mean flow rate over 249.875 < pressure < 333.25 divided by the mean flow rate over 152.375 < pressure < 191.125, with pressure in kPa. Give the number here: 1.06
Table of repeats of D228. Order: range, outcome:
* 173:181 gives 6.05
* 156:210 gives 6.03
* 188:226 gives 6.06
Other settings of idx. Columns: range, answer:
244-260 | 5.66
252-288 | 5.52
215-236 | 6.13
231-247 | 6.35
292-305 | 7.14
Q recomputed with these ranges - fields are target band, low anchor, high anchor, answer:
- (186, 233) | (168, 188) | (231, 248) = 0.69 kPa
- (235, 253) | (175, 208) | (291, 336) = 1.02 kPa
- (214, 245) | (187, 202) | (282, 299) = -0.57 kPa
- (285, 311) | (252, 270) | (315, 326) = -1.03 kPa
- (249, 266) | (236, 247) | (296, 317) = 3.01 kPa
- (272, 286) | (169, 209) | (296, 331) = 2.78 kPa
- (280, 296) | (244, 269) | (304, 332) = 1.15 kPa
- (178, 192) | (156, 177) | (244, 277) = -0.06 kPa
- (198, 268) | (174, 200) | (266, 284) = -3.03 kPa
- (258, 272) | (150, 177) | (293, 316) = 3.11 kPa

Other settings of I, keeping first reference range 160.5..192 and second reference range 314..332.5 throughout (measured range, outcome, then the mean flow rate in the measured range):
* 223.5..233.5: 0.3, 6.19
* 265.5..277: 2.0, 5.5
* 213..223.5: 0.5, 6.02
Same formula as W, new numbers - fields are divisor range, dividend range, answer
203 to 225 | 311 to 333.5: 1.17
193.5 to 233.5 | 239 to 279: 0.94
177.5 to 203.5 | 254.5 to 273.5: 0.91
